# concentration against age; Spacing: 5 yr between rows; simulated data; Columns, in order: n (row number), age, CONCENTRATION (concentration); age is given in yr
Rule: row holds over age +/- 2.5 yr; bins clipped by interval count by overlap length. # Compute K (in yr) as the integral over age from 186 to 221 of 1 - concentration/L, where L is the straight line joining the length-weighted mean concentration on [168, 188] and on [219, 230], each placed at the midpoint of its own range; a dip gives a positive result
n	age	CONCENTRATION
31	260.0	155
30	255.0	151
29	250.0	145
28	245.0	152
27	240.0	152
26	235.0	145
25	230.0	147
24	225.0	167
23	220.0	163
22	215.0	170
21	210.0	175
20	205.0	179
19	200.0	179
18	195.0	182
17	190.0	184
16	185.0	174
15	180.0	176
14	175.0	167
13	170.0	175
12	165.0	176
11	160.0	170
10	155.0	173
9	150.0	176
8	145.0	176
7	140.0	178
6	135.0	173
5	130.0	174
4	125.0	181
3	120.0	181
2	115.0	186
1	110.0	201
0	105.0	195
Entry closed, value -2.1 yr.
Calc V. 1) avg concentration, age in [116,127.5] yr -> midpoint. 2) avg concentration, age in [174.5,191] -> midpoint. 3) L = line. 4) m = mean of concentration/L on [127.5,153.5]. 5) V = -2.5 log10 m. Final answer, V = 0.03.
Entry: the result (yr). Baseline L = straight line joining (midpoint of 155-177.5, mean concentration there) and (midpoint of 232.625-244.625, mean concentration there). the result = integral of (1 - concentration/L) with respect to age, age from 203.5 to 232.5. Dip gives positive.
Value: -2.0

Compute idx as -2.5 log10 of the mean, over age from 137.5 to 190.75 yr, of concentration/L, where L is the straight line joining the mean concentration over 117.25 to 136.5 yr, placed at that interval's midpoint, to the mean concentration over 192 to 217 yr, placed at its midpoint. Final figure 0.02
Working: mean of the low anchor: 178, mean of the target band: 175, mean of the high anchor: 177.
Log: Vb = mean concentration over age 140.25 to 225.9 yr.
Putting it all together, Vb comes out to 174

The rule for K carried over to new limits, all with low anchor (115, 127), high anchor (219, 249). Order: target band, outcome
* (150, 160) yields 0.0 yr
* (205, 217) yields -1.1 yr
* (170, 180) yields -0.2 yr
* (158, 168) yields -0.1 yr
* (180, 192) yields -0.9 yr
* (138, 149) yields 0.0 yr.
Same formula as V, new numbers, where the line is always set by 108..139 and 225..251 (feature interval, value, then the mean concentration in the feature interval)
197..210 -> -0.119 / 178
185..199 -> -0.113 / 181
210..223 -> -0.080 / 168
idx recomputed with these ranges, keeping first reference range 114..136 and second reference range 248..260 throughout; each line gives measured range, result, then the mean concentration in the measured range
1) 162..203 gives -0.069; 177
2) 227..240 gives 0.045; 148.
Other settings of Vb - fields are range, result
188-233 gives 171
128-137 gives 174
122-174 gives 175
